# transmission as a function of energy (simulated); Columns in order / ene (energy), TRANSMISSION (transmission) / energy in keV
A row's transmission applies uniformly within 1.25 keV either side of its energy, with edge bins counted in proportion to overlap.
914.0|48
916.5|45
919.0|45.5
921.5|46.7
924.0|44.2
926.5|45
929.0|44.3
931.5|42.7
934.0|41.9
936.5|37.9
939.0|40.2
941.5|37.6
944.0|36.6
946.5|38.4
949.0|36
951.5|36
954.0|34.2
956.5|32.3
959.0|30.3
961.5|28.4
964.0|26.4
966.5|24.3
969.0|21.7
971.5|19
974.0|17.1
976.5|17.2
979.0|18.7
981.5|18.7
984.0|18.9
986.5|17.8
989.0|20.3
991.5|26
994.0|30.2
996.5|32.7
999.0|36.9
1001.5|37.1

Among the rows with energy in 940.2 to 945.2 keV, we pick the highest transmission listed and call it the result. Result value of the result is 37.6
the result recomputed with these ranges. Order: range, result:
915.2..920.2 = 45.5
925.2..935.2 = 45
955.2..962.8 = 32.3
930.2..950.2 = 42.7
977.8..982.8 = 18.7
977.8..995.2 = 30.2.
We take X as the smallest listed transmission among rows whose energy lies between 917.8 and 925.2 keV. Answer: 44.2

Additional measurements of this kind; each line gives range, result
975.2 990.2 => 17.2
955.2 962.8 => 28.4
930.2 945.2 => 36.6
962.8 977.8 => 17.1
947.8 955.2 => 34.2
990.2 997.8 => 26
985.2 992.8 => 17.8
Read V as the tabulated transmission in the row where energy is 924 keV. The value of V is 44.2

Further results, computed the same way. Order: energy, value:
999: 36.9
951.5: 36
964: 26.4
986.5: 17.8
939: 40.2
